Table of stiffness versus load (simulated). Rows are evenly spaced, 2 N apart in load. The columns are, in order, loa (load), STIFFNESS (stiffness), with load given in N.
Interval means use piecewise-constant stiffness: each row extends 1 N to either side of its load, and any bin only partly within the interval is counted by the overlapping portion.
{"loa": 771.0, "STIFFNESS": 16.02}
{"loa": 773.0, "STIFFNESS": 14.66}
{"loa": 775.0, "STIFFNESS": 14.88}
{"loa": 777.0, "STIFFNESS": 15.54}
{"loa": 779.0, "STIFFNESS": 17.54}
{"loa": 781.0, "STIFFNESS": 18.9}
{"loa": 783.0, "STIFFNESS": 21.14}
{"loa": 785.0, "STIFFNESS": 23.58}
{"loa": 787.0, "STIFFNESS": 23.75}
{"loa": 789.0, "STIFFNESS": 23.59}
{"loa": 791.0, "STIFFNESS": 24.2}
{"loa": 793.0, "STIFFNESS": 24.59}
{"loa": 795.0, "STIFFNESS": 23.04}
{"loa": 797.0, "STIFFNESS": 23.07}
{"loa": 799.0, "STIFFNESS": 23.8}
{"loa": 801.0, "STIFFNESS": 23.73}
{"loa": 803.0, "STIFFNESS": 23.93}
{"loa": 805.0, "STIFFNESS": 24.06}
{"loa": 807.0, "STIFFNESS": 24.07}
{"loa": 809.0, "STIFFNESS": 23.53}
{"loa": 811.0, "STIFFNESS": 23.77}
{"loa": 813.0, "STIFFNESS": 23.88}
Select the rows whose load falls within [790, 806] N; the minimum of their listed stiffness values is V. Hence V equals 23.04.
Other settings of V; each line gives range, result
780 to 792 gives 18.9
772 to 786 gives 14.66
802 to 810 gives 23.53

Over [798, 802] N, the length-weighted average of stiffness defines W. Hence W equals 23.8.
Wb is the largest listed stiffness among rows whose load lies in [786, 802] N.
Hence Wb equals 24.59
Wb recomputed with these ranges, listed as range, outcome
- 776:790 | 23.75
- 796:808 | 24.07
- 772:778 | 15.54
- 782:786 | 23.58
